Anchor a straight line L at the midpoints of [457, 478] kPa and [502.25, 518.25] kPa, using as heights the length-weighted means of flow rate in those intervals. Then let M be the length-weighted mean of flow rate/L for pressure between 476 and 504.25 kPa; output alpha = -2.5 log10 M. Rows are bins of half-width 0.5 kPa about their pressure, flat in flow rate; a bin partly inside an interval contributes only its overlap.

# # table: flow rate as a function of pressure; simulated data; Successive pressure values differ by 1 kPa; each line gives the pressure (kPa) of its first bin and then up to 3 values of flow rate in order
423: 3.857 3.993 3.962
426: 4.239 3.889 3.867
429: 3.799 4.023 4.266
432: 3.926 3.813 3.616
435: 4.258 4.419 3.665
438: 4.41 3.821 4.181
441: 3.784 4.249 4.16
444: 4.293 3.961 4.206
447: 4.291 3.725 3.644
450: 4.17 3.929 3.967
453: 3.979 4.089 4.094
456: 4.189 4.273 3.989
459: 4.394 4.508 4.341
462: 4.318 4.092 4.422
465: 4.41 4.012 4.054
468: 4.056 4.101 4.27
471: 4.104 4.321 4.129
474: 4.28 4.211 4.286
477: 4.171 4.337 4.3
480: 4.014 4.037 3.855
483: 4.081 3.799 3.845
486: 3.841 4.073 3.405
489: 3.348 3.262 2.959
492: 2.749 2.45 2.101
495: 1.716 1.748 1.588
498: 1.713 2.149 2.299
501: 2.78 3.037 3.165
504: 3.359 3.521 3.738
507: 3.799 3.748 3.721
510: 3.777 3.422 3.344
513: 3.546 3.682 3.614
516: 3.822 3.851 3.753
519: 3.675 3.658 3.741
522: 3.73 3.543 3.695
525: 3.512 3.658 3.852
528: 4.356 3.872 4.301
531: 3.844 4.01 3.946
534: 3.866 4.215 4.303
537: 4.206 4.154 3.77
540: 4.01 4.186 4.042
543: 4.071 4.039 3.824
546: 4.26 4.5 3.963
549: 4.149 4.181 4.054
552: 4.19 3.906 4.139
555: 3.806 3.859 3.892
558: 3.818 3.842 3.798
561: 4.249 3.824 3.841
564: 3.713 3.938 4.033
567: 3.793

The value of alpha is 0.23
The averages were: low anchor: 4.23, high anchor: 3.61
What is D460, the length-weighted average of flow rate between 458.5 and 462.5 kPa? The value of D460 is 4.39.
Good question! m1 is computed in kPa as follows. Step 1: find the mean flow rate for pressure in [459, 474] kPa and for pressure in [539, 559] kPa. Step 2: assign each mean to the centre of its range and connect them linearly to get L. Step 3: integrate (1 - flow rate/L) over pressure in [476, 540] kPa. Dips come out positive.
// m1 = 9.4 kPa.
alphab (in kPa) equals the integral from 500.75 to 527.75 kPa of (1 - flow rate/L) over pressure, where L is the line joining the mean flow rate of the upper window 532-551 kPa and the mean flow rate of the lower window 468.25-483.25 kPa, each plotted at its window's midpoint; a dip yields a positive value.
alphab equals 3.4 kPa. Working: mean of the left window 4.17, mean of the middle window 3.6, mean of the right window 4.09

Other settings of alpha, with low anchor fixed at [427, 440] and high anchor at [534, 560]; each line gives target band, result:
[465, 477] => -0.04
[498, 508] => 0.30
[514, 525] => 0.09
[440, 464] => -0.03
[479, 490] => 0.05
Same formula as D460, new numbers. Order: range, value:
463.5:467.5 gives 4.22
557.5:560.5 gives 3.82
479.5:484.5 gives 3.96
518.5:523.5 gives 3.67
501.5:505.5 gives 3.27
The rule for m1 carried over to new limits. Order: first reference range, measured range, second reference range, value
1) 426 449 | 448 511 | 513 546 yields 4.9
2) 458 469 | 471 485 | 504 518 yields -0.2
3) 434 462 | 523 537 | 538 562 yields 0.3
